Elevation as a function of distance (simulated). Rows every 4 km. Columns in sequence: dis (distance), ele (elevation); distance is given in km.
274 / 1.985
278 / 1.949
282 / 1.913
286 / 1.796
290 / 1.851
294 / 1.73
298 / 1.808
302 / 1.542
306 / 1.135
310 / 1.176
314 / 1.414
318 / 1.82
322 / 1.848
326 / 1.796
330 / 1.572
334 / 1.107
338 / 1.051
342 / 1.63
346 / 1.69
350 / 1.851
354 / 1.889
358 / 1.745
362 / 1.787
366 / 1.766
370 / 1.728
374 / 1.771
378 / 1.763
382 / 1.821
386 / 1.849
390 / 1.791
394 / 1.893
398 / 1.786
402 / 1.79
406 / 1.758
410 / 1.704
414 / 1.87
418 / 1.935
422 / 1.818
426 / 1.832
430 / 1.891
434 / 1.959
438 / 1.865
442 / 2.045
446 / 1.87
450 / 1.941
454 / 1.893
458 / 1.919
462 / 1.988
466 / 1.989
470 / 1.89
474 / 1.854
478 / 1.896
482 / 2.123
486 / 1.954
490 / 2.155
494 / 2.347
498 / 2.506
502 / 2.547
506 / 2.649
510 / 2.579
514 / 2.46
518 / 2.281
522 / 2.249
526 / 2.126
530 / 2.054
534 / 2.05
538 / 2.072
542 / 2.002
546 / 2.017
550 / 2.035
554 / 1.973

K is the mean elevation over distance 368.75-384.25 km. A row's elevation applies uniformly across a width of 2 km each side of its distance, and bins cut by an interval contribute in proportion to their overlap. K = 1.77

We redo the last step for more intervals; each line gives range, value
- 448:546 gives 2.14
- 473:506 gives 2.21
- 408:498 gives 1.96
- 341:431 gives 1.8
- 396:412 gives 1.76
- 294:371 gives 1.6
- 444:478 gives 1.92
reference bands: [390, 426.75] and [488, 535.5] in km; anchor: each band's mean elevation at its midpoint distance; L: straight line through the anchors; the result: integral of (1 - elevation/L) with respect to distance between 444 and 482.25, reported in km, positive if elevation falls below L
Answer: 3.0 km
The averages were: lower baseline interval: 1.82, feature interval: 1.93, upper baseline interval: 2.34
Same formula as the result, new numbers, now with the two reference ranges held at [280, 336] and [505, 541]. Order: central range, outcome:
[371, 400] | 0.6 km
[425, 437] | 0.5 km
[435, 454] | 0.9 km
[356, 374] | 0.2 km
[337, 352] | 1.1 km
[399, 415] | 1.1 km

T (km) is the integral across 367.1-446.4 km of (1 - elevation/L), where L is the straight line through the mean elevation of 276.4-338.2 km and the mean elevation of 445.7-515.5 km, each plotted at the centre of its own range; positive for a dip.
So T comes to 3.3 km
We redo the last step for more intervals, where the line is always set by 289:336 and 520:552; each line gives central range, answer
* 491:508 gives -4.3 km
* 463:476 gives 0.0 km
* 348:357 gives -1.1 km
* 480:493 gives -0.9 km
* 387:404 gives -0.6 km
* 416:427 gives -0.3 km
